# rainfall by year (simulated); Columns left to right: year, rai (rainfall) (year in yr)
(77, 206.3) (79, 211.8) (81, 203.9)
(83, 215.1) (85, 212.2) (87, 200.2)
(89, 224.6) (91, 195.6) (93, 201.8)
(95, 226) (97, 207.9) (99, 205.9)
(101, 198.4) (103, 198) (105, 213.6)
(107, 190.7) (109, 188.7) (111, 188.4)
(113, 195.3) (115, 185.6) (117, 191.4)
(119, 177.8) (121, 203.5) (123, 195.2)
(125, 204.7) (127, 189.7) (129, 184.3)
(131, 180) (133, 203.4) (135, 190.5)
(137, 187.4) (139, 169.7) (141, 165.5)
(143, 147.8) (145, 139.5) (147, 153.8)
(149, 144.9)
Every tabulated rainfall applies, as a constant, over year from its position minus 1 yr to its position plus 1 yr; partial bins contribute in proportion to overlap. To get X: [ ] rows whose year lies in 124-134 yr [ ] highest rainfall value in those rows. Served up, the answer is 204.7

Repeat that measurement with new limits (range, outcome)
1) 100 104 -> 198.4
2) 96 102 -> 207.9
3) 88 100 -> 226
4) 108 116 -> 195.3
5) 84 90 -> 224.6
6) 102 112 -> 213.6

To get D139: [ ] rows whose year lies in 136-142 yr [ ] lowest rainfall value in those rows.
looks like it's 165.5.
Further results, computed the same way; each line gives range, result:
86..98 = 195.6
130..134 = 180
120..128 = 189.7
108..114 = 188.4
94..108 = 190.7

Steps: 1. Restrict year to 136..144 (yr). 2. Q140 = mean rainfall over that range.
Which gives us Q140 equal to 168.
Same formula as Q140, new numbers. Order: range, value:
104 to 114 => 195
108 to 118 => 190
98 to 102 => 202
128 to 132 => 182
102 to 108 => 201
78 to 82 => 208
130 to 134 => 192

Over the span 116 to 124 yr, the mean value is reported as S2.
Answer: 192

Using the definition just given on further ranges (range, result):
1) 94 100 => 213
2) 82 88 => 209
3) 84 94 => 207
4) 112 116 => 190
